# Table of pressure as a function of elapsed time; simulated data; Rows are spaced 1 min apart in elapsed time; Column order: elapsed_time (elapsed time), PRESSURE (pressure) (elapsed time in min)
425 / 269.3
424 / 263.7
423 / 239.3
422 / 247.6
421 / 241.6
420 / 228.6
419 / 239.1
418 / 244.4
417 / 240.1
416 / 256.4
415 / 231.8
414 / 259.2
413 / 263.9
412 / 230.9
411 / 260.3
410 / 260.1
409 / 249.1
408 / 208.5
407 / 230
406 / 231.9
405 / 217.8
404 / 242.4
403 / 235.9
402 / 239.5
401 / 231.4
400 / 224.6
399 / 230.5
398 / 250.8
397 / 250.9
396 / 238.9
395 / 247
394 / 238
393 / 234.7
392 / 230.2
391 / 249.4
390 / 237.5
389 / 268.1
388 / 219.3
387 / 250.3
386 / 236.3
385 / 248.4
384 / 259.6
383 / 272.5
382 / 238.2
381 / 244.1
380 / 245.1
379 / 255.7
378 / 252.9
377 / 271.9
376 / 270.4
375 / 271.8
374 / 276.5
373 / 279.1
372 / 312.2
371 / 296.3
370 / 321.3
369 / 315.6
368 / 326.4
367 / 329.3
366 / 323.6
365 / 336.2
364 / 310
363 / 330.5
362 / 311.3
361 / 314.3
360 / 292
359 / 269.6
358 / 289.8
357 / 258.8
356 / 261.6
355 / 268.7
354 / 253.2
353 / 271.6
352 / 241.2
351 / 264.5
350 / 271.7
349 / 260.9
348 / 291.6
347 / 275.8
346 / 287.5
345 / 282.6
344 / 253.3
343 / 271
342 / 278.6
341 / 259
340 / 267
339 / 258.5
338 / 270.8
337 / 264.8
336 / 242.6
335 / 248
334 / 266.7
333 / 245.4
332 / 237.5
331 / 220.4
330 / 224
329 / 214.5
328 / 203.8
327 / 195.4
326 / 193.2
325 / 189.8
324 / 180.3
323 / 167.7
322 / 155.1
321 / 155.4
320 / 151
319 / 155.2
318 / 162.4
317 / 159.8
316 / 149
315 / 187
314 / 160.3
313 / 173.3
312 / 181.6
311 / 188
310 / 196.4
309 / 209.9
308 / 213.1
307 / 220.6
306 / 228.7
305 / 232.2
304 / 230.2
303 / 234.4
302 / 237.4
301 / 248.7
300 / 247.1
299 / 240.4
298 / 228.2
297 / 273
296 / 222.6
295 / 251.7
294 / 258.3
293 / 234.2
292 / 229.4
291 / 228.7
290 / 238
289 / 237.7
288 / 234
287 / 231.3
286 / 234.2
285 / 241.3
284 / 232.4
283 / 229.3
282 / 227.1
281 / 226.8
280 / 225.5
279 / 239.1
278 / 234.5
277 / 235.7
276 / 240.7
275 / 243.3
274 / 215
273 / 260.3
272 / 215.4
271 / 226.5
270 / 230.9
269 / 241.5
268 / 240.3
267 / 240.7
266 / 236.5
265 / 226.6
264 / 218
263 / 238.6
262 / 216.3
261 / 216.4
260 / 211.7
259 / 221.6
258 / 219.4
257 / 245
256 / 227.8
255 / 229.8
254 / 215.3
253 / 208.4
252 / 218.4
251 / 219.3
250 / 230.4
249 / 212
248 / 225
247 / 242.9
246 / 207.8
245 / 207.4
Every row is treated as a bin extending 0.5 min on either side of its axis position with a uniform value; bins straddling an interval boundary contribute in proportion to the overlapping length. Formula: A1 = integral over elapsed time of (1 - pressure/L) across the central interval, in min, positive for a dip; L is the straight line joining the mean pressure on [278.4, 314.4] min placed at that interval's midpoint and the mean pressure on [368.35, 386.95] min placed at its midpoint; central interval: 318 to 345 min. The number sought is 2.7 min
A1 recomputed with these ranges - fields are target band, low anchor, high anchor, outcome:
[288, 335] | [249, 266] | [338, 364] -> 7.83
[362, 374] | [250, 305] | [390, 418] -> -3.86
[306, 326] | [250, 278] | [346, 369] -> 6.38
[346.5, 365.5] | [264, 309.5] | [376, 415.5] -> -3.36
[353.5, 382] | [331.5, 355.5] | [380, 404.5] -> -3.90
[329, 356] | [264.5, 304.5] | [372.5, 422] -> -2.10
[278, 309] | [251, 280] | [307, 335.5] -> -3.56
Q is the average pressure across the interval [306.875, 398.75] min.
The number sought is 247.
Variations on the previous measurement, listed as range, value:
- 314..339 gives 202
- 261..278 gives 232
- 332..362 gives 269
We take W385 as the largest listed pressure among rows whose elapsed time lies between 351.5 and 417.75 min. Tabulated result 336.2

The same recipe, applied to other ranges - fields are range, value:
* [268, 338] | 273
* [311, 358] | 291.6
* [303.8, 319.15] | 232.2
